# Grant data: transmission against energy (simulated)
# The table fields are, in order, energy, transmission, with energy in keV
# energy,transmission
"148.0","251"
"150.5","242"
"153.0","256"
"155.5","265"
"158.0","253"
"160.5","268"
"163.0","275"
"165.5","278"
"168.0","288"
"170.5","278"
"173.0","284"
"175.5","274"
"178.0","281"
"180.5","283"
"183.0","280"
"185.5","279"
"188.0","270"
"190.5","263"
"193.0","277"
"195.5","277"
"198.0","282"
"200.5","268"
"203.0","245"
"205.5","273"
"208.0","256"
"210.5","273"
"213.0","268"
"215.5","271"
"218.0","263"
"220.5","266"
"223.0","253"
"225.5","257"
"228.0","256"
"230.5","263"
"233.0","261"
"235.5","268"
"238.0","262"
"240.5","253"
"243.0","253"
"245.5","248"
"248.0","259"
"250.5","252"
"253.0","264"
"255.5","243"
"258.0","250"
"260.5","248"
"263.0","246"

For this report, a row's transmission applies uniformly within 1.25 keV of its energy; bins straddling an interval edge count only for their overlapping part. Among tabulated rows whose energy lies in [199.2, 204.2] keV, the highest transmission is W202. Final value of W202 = 268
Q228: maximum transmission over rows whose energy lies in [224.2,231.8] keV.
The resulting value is 263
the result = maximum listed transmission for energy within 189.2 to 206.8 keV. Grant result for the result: 282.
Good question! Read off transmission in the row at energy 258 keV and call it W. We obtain 250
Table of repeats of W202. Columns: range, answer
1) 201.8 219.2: 273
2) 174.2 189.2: 283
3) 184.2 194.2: 279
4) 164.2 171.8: 288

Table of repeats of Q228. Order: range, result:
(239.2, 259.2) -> 264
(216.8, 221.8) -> 266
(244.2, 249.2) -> 259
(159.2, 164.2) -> 275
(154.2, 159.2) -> 265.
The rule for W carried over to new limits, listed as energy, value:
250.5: 252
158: 253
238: 262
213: 268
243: 253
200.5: 268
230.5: 263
